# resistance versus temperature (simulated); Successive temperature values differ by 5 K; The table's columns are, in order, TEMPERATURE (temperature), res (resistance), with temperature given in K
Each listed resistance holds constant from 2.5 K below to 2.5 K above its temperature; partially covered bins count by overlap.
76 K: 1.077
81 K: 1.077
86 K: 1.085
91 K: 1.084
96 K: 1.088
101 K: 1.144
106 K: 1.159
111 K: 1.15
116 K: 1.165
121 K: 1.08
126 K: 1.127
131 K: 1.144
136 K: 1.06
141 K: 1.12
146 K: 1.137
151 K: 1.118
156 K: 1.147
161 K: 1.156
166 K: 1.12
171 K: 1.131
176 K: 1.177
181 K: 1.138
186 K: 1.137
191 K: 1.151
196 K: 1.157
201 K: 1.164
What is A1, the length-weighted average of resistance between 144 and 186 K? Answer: 1.14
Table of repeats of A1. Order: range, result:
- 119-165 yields 1.12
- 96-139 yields 1.13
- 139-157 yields 1.13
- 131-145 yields 1.1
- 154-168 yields 1.14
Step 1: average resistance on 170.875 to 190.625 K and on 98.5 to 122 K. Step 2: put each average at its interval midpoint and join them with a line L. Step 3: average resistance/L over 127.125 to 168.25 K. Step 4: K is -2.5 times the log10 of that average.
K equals 0.02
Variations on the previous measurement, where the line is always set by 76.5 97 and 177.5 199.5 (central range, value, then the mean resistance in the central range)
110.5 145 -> -0.011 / 1.12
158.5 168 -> -0.007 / 1.14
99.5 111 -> -0.055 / 1.15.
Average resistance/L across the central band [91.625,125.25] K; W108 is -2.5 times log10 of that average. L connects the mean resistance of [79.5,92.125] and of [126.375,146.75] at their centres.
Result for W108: -0.031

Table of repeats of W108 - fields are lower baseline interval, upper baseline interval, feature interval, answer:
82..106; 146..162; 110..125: -0.01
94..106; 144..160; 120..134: 0.01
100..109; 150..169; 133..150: 0.03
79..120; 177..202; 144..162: 0.00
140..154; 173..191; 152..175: 0.00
